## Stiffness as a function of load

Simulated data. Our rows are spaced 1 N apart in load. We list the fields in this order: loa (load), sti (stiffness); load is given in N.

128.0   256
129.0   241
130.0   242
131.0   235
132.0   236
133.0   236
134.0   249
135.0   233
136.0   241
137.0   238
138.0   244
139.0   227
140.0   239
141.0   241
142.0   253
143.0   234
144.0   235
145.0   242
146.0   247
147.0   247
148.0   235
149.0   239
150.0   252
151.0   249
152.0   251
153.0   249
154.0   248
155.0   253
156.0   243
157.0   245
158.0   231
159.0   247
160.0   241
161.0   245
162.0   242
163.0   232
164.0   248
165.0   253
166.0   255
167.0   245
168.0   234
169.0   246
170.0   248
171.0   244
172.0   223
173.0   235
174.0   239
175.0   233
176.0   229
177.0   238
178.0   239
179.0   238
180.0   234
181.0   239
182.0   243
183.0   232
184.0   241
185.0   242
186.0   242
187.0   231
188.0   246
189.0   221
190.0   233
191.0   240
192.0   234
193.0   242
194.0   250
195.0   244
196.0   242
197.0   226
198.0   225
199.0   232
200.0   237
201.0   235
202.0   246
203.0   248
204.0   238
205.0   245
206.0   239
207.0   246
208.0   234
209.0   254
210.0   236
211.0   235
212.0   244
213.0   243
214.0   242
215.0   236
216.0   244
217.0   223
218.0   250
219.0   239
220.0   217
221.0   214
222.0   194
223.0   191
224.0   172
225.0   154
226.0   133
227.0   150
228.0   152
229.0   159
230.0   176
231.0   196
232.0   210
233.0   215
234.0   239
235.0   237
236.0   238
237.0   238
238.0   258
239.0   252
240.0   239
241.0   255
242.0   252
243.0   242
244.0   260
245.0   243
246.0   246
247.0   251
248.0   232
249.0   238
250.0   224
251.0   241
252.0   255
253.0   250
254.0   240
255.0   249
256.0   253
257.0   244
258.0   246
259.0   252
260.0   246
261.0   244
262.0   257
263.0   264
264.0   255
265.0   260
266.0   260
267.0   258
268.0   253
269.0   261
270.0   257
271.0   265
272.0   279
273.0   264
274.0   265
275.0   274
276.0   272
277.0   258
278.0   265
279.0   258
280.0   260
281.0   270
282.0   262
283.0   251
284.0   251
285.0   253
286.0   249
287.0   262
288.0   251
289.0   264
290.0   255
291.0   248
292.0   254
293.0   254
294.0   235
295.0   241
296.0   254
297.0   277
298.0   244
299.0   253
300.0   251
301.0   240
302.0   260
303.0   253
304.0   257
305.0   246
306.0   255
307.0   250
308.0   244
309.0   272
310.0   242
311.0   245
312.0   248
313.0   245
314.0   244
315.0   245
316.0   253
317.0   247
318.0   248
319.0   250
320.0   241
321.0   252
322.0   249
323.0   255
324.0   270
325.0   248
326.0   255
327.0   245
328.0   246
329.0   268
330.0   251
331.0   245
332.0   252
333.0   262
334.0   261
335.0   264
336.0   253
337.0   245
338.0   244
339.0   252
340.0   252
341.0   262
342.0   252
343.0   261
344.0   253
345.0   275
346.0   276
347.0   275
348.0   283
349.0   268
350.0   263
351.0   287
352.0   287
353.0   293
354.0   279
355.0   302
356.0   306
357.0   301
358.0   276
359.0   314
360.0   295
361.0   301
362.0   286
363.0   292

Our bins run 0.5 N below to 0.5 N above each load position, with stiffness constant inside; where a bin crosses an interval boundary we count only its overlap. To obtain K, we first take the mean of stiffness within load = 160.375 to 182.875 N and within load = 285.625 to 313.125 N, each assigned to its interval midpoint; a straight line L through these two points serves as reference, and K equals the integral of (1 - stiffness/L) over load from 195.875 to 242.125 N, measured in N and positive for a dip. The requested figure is 4.1 N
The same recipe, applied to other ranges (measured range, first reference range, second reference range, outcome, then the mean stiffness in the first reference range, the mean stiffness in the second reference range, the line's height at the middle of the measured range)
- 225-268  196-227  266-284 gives 2.33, 225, 263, 246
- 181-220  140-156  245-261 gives 0.94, 245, 244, 245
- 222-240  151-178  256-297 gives 3.72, 242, 257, 251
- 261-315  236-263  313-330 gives -1.50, 247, 251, 249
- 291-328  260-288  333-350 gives 1.42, 260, 261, 260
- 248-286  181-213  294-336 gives -1.33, 239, 252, 246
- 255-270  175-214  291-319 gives -0.49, 238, 250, 246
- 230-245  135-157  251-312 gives 0.90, 243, 255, 251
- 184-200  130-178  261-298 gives 0.63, 241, 258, 247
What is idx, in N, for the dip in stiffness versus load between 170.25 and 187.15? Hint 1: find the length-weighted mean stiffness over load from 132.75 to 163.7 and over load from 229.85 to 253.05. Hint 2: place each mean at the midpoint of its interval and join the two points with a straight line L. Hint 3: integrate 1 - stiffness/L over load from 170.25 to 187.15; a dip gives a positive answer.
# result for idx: 0.3 N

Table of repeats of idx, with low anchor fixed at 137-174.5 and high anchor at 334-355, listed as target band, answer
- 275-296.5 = 0.3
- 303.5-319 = 0.8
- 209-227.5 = 2.8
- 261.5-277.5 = -0.3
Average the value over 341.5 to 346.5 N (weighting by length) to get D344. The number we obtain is 263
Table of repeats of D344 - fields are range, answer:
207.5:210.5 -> 241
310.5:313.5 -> 246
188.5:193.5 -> 234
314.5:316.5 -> 249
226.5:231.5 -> 167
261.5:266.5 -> 259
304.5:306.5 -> 250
